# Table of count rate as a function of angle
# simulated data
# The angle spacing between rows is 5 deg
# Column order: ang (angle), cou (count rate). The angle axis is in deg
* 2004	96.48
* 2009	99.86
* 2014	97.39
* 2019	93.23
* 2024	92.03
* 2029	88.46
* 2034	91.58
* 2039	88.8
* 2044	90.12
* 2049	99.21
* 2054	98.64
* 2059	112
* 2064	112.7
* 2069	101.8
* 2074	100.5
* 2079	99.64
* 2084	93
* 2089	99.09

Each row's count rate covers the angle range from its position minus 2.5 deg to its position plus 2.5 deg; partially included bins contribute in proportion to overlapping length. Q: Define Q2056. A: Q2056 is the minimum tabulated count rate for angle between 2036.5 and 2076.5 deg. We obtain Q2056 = 88.8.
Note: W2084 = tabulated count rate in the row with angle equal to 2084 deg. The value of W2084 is 93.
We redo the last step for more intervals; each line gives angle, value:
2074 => 100.5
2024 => 92.03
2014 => 97.39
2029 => 88.46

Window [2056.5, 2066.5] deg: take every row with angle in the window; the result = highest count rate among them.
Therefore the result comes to 112.7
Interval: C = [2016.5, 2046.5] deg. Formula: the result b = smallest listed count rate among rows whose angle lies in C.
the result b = 88.46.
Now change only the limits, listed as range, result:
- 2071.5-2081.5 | 99.64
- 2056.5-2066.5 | 112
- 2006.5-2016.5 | 97.39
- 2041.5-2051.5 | 90.12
